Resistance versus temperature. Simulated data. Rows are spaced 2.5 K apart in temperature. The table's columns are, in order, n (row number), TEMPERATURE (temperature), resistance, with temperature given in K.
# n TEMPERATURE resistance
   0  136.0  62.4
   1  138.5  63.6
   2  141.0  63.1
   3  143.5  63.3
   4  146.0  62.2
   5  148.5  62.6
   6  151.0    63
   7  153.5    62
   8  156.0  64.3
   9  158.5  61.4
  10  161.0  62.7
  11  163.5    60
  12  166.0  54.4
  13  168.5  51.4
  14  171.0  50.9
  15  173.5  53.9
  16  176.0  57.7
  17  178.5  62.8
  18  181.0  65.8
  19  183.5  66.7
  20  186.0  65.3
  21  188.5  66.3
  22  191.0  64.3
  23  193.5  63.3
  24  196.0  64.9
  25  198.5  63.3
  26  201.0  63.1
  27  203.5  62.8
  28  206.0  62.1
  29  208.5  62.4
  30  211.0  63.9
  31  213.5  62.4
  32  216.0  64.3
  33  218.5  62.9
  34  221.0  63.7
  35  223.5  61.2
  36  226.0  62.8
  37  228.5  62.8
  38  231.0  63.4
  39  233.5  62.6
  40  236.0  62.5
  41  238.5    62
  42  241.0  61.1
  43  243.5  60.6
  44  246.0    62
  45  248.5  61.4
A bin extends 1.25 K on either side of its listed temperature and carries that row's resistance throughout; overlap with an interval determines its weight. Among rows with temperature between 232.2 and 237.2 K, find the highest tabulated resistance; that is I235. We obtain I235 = 62.6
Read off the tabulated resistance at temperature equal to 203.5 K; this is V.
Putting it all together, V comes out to 62.8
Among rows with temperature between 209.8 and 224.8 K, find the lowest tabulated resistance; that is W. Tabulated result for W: 61.2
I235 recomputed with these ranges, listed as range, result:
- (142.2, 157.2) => 64.3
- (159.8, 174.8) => 62.7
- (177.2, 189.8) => 66.7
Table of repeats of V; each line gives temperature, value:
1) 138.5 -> 63.6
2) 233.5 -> 62.6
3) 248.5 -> 61.4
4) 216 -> 64.3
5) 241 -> 61.1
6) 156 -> 64.3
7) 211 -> 63.9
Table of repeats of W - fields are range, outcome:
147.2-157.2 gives 62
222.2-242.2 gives 61.1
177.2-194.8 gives 62.8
